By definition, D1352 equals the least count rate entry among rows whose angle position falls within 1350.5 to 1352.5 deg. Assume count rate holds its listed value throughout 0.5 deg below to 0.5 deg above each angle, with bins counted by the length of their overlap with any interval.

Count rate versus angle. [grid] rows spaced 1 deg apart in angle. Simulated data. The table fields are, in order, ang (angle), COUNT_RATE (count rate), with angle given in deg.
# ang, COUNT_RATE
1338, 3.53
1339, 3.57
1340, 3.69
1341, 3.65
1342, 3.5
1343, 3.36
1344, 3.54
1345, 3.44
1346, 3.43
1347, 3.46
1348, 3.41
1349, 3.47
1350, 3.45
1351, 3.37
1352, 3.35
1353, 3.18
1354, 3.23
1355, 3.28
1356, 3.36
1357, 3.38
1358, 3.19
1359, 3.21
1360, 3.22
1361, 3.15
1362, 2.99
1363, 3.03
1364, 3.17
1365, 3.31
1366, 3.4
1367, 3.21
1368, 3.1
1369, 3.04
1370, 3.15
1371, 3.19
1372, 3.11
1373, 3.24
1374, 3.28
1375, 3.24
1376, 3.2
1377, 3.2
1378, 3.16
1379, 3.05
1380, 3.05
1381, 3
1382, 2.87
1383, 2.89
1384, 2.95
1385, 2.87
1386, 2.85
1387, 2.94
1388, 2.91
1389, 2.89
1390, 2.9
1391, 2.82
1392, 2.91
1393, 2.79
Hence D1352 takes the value 3.35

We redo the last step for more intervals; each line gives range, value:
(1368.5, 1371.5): 3.04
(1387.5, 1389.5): 2.89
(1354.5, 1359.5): 3.19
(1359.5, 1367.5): 2.99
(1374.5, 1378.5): 3.16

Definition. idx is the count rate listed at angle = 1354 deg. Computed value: 3.23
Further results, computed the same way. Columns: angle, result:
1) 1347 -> 3.46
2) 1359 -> 3.21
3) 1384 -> 2.95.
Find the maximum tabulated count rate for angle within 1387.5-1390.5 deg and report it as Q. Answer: 2.91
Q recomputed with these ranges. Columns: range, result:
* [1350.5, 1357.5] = 3.38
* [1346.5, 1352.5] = 3.47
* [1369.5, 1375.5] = 3.28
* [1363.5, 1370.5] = 3.4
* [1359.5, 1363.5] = 3.22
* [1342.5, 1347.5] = 3.54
